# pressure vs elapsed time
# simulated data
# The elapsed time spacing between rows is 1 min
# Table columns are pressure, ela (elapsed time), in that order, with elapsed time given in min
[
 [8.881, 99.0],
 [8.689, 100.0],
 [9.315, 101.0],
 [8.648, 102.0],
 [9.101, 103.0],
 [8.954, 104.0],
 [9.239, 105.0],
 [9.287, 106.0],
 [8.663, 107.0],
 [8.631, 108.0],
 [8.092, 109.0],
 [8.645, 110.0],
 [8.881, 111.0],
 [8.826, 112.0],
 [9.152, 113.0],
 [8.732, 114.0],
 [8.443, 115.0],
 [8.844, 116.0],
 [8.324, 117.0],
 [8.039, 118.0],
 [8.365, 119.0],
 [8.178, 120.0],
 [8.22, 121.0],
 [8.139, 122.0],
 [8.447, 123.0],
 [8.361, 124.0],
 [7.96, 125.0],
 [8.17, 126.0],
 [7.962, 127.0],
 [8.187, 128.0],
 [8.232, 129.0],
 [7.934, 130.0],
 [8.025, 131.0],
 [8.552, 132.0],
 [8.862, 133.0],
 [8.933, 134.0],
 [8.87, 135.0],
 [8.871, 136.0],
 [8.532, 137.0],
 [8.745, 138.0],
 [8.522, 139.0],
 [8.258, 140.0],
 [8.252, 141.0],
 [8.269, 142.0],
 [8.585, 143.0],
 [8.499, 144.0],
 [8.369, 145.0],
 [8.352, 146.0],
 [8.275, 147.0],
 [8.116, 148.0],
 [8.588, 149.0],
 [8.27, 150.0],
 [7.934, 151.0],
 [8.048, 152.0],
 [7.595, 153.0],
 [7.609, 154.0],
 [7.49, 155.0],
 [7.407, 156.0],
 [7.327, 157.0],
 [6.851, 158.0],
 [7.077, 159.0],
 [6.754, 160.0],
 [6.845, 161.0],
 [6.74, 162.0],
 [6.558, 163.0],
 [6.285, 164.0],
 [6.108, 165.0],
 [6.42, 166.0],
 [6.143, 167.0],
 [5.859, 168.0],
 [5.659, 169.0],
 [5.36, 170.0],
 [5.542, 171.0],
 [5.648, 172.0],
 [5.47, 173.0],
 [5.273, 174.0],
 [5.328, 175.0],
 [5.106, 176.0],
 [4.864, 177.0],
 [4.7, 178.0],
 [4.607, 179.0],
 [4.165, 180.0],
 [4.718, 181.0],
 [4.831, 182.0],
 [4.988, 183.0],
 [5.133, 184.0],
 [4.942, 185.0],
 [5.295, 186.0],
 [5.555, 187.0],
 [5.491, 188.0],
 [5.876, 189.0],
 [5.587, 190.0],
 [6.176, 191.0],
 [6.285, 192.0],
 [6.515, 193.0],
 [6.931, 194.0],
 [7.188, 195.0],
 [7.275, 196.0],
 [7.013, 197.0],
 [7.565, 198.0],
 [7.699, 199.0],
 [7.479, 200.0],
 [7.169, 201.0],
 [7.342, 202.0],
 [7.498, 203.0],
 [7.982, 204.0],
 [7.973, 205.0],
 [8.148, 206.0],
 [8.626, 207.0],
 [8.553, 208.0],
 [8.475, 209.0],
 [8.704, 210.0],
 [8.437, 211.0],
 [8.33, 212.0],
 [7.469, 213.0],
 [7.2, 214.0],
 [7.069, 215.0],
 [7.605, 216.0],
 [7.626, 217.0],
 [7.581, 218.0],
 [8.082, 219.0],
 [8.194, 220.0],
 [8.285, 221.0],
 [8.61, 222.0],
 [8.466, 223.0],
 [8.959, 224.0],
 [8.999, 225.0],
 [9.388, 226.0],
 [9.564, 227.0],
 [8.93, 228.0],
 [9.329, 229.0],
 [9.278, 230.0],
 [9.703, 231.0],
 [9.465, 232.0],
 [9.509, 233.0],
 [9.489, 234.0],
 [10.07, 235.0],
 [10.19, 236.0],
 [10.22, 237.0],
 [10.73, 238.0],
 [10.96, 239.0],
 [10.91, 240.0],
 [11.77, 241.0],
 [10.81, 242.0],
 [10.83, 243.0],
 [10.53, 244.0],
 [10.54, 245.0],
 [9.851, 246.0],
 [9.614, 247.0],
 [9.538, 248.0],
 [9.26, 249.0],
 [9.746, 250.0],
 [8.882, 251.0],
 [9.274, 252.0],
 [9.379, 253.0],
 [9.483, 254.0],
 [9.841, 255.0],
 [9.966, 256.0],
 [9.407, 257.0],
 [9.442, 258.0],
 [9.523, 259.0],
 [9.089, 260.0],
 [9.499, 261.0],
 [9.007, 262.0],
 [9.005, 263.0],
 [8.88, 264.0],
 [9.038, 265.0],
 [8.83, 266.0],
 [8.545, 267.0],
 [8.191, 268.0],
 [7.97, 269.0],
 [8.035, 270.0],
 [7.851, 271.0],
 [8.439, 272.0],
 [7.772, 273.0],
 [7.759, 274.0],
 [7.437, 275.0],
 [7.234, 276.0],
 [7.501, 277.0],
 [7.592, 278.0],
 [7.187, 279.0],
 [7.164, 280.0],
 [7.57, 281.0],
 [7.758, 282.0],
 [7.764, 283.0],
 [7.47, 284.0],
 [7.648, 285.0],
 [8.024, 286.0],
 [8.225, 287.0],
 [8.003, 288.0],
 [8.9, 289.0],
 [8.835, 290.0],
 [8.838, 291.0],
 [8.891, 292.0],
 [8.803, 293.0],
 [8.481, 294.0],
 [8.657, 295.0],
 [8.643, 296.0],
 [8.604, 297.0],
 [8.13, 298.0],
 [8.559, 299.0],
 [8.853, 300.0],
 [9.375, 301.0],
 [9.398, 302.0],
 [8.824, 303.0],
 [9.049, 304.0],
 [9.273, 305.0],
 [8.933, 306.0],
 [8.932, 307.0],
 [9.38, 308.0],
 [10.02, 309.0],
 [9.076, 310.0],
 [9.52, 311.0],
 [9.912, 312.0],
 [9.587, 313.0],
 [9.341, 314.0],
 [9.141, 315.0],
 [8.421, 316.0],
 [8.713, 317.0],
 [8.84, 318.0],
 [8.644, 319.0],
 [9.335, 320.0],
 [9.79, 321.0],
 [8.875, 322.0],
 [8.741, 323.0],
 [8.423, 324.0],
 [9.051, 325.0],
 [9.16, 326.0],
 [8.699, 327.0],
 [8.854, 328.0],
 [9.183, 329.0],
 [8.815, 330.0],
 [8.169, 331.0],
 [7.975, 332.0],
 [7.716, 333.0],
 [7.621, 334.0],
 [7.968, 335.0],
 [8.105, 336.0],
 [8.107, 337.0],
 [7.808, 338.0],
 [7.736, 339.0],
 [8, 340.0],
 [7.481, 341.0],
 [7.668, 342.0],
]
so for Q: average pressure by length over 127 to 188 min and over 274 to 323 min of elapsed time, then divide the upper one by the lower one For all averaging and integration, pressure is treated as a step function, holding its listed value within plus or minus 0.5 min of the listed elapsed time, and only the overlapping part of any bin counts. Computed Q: 1.24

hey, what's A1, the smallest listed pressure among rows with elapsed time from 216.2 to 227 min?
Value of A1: 7.581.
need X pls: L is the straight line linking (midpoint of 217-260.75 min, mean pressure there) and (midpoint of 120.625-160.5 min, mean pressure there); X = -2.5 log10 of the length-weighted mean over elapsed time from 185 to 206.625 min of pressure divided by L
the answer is 0.29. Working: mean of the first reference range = 8.14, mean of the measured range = 6.83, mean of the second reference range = 9.55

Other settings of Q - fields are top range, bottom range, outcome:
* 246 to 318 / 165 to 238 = 1.21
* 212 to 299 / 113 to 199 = 1.24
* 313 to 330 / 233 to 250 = 0.87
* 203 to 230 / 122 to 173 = 1.09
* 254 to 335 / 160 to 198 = 1.50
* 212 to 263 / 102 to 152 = 1.10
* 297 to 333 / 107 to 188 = 1.23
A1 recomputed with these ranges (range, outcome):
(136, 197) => 4.165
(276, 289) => 7.164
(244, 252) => 8.882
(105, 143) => 7.934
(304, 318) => 8.421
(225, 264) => 8.88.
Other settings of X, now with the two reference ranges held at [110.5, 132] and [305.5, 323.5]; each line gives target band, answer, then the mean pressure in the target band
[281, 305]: 0.07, 8.51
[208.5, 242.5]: -0.03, 9.07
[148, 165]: 0.16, 7.32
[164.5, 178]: 0.47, 5.57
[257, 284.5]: 0.10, 8.23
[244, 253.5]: -0.08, 9.62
